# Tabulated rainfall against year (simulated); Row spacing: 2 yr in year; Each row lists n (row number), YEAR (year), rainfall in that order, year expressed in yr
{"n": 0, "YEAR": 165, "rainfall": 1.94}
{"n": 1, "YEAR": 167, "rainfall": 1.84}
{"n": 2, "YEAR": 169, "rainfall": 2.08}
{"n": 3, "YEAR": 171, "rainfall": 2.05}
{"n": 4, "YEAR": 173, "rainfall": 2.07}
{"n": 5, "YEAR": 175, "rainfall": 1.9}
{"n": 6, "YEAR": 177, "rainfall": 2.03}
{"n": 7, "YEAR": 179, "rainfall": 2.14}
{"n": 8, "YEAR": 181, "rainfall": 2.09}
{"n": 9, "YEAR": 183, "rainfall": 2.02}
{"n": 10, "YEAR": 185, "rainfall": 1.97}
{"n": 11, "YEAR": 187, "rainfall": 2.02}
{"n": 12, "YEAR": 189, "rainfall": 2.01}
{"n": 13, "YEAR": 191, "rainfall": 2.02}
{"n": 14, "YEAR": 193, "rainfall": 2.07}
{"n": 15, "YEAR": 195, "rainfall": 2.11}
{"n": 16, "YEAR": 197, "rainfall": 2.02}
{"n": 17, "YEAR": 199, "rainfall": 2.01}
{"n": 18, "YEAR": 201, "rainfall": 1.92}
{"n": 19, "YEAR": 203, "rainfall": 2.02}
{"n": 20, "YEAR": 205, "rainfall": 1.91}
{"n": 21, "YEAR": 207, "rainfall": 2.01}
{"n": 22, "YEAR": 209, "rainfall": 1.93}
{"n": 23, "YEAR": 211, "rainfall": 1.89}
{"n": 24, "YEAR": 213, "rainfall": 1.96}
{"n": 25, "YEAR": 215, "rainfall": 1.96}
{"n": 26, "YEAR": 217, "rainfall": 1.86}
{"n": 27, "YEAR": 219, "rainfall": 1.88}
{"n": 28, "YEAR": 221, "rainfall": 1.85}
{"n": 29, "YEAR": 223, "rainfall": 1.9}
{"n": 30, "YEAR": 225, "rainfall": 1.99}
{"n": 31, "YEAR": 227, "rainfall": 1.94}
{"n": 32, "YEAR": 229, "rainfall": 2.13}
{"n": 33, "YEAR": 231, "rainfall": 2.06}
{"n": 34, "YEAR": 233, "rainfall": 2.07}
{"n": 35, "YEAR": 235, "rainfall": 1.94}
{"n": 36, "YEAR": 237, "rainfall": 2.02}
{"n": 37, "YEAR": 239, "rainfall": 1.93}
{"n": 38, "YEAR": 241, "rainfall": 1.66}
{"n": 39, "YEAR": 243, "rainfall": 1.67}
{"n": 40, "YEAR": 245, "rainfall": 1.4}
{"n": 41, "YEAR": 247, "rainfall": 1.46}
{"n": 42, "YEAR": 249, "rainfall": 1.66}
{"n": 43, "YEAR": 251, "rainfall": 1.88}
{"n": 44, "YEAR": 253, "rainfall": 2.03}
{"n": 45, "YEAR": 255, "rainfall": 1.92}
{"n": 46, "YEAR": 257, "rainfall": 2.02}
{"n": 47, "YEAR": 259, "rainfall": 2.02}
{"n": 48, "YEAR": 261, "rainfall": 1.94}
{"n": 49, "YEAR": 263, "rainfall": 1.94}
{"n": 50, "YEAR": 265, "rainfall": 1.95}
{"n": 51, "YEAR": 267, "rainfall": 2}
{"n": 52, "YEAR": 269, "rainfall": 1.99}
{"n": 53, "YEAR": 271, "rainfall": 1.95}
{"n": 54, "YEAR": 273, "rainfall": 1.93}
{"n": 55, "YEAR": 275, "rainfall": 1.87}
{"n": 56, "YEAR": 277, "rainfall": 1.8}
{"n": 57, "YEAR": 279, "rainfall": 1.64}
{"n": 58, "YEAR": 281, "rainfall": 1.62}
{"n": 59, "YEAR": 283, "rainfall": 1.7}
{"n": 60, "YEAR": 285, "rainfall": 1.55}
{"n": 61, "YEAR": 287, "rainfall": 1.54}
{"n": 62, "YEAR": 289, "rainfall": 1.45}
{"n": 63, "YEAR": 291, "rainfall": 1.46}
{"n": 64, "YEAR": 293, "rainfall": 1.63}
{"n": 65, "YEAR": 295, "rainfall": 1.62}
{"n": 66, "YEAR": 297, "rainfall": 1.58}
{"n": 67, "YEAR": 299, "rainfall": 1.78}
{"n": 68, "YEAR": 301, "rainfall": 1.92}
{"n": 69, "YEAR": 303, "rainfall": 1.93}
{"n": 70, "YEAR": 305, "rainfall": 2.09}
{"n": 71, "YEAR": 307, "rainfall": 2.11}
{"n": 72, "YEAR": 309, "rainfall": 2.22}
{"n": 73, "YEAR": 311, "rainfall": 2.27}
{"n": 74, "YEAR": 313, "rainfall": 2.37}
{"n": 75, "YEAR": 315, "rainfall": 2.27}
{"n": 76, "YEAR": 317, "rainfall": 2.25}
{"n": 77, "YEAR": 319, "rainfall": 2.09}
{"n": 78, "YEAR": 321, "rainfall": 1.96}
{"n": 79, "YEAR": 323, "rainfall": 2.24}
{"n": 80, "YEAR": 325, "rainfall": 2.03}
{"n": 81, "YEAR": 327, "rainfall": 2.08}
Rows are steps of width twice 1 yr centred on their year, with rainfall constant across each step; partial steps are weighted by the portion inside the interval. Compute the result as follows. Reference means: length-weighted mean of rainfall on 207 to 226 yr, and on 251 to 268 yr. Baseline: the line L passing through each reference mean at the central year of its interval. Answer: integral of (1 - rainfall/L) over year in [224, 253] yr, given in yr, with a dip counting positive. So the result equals 1.4 yr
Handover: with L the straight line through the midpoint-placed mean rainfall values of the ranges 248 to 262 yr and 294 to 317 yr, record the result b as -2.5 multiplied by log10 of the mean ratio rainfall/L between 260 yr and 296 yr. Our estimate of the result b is 0.12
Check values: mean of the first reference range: 1.92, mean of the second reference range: 2.02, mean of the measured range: 1.75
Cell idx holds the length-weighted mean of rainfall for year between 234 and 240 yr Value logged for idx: 1.96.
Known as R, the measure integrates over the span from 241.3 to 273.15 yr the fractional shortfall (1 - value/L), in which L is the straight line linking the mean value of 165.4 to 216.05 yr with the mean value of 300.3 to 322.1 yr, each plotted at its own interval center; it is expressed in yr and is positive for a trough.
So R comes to 3.4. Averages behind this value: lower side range 2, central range 1.85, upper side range 2.14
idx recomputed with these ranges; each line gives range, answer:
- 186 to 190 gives 2.01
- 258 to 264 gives 1.97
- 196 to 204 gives 1.99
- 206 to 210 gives 1.97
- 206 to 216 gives 1.95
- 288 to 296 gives 1.54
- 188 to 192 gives 2.01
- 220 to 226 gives 1.91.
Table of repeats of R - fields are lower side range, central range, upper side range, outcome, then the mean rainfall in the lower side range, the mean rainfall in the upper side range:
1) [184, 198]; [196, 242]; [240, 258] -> -1.44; 2.03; 1.74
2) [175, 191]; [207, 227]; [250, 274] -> 0.82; 2.03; 1.96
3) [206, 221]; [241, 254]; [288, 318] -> 1.64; 1.92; 1.93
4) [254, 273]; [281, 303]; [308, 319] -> 5.13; 1.97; 2.26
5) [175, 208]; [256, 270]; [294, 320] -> 0.35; 2.02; 2.04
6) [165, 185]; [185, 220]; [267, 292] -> -0.66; 2.02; 1.72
